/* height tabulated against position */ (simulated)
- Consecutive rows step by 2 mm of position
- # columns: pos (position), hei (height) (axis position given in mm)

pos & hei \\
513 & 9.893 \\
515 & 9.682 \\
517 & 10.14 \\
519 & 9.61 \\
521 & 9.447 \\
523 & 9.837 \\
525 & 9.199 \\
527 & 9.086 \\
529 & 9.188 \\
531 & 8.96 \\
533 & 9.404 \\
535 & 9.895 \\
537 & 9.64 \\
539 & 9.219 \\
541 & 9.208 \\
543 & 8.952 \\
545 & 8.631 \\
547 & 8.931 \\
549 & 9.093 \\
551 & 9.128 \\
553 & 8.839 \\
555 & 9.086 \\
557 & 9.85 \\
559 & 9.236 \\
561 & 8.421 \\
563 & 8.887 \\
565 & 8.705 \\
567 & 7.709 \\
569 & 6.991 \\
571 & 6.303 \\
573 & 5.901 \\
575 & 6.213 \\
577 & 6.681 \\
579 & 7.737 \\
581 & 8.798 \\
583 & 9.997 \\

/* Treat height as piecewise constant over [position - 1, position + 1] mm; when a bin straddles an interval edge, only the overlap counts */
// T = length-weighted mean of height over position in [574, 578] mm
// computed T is 6.45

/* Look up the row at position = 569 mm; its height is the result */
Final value 6.991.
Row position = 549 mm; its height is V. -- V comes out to 9.093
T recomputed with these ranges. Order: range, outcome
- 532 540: 9.54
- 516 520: 9.88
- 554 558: 9.47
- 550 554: 8.98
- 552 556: 8.96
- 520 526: 9.49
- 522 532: 9.25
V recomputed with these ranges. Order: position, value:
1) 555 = 9.086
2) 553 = 8.839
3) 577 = 6.681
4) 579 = 7.737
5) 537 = 9.64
